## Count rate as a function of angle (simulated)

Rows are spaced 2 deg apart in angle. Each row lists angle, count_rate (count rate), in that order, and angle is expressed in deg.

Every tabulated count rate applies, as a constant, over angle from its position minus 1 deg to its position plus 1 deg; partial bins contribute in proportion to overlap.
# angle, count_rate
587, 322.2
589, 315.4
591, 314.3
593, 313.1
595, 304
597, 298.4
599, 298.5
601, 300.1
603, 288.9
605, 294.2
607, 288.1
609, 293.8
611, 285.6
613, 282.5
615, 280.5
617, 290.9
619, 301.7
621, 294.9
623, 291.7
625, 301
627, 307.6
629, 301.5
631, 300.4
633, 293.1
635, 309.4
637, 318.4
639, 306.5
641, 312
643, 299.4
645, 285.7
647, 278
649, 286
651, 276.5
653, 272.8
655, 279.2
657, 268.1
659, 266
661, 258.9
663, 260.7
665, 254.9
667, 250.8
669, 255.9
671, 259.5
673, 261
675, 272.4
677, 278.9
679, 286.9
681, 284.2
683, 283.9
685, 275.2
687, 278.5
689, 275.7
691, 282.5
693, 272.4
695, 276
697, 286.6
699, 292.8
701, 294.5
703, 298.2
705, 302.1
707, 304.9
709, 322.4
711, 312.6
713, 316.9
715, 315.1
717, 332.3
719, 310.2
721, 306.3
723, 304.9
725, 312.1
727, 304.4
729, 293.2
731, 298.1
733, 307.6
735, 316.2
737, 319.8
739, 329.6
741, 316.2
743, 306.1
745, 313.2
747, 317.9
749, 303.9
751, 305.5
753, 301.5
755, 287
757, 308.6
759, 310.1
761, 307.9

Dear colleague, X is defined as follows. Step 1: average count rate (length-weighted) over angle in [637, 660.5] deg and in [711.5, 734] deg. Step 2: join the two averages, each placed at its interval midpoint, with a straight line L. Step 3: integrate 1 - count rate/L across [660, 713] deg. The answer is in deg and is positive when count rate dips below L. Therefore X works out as 3.0 deg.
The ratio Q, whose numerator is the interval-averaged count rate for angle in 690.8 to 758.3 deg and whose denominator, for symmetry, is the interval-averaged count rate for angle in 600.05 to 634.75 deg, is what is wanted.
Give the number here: 1.0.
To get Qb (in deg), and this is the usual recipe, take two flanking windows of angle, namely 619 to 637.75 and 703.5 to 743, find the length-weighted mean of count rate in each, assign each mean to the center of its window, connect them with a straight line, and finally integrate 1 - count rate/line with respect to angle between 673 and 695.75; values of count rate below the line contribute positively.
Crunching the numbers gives 2.2 deg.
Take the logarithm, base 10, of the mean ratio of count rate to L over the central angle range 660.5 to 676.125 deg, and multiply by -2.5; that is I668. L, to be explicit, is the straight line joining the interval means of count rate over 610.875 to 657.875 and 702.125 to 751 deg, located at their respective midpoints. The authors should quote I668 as 0.16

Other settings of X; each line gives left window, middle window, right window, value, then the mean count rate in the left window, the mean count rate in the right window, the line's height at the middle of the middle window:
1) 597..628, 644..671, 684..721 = 2.5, 293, 297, 295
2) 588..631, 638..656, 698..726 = 0.8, 298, 309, 302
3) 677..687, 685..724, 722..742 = -0.5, 282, 310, 295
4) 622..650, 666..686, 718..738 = 2.1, 299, 307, 303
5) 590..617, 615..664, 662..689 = -1.2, 295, 270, 283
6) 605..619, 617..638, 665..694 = -1.2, 288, 272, 285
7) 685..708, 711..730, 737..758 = -0.8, 287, 309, 298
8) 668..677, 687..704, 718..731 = -0.1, 264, 305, 282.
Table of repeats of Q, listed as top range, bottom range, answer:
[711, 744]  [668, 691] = 1.14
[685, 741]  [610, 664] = 1.04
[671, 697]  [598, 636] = 0.94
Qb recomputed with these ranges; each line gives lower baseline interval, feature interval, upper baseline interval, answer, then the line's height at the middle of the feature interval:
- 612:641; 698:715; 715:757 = 0.03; 307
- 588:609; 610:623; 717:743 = 0.55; 302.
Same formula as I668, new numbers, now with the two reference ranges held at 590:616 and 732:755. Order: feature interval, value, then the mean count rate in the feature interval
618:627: 0.00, 298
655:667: 0.15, 262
